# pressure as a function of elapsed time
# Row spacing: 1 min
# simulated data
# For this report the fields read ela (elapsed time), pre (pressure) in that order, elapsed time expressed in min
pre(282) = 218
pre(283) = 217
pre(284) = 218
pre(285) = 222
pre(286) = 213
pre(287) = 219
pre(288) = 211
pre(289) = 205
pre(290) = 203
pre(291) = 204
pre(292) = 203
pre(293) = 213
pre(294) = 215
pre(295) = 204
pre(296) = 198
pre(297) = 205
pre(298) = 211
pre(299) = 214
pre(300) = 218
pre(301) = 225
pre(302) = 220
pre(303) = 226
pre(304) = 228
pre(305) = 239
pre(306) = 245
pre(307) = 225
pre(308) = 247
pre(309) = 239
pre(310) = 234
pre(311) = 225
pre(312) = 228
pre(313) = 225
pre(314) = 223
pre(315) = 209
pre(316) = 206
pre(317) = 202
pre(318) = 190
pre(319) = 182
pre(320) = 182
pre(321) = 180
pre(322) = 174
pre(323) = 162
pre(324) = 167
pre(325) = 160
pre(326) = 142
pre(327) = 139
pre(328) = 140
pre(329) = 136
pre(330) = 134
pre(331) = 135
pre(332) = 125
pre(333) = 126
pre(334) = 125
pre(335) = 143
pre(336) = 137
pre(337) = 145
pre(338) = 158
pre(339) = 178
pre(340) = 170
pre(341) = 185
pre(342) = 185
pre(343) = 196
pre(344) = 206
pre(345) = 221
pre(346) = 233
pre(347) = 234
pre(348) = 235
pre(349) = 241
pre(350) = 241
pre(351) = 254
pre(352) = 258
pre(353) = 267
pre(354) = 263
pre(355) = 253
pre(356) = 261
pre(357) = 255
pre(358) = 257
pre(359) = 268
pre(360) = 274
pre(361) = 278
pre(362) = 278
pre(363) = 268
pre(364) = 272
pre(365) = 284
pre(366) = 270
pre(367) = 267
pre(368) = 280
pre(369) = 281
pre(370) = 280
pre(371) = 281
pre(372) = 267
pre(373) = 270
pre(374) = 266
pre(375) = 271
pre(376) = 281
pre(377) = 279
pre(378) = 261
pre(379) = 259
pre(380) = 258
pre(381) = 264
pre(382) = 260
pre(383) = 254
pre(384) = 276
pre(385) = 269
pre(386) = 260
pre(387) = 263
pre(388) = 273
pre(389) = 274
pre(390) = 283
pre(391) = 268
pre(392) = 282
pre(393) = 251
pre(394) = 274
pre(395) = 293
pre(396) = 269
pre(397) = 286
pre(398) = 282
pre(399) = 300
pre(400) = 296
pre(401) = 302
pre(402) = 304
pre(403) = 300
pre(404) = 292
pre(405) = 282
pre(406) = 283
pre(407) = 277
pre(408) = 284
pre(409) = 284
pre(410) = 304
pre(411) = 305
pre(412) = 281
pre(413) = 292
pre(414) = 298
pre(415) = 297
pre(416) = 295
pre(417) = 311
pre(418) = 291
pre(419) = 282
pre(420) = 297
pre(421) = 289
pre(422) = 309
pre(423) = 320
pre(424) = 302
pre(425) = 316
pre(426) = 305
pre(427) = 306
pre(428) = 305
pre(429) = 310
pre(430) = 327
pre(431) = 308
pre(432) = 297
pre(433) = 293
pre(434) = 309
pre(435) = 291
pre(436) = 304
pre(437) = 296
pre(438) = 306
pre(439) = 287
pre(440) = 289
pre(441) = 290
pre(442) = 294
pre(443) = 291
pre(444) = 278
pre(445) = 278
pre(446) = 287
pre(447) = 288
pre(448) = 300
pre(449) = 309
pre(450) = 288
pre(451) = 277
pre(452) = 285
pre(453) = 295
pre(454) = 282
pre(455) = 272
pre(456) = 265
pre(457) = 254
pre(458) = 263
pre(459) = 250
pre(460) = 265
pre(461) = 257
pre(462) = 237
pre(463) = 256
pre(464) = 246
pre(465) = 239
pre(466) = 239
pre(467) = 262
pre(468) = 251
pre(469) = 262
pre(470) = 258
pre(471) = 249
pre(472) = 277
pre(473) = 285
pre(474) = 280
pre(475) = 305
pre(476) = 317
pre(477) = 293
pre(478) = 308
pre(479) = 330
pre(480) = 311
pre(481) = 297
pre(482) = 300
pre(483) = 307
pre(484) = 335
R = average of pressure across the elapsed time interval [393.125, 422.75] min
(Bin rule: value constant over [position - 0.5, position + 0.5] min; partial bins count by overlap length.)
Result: 291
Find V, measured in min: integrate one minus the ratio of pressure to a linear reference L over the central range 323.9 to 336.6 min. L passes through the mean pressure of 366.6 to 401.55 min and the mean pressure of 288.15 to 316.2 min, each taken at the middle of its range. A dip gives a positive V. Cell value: 5.3 min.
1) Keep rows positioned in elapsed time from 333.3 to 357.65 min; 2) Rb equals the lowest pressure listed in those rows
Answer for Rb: 125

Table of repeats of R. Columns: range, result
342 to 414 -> 269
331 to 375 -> 230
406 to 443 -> 298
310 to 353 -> 186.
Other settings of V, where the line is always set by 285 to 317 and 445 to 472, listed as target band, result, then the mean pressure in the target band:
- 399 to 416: -2.80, 293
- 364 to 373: -1.37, 276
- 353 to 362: -1.09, 265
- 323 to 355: 6.50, 184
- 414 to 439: -4.38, 302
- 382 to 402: -2.45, 277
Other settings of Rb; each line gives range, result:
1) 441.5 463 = 237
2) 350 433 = 241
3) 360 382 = 258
